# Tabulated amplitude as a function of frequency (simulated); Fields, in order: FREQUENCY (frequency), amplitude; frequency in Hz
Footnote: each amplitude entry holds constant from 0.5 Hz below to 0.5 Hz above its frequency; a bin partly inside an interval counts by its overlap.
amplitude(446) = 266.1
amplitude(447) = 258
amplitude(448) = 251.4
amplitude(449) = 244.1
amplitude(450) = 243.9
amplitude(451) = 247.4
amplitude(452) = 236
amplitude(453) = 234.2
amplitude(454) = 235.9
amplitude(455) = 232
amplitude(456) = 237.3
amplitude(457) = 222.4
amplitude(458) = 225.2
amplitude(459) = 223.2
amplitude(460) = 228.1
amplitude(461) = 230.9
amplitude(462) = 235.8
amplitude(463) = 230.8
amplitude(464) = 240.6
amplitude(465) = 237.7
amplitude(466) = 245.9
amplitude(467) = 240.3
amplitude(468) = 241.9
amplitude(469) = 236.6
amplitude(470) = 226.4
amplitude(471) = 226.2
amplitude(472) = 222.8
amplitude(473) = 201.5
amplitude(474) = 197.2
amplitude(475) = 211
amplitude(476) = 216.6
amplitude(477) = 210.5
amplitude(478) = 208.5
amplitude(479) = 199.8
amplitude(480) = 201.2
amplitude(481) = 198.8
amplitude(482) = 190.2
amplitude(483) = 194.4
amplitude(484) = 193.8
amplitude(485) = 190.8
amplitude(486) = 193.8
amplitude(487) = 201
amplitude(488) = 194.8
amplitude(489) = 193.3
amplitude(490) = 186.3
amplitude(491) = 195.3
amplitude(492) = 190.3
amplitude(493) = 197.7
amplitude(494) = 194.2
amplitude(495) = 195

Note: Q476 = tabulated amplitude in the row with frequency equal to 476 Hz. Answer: 216.6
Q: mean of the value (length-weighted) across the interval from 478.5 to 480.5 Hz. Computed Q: 200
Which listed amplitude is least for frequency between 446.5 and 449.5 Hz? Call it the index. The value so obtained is 244.1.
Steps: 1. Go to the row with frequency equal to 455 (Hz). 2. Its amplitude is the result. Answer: 232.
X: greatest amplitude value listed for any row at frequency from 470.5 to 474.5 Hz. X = 226.2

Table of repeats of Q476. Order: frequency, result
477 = 210.5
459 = 223.2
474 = 197.2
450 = 243.9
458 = 225.2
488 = 194.8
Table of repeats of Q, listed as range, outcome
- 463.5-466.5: 241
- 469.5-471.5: 226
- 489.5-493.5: 192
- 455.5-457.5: 230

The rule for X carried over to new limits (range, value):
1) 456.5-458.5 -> 225.2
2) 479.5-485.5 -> 201.2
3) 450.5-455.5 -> 247.4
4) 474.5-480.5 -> 216.6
